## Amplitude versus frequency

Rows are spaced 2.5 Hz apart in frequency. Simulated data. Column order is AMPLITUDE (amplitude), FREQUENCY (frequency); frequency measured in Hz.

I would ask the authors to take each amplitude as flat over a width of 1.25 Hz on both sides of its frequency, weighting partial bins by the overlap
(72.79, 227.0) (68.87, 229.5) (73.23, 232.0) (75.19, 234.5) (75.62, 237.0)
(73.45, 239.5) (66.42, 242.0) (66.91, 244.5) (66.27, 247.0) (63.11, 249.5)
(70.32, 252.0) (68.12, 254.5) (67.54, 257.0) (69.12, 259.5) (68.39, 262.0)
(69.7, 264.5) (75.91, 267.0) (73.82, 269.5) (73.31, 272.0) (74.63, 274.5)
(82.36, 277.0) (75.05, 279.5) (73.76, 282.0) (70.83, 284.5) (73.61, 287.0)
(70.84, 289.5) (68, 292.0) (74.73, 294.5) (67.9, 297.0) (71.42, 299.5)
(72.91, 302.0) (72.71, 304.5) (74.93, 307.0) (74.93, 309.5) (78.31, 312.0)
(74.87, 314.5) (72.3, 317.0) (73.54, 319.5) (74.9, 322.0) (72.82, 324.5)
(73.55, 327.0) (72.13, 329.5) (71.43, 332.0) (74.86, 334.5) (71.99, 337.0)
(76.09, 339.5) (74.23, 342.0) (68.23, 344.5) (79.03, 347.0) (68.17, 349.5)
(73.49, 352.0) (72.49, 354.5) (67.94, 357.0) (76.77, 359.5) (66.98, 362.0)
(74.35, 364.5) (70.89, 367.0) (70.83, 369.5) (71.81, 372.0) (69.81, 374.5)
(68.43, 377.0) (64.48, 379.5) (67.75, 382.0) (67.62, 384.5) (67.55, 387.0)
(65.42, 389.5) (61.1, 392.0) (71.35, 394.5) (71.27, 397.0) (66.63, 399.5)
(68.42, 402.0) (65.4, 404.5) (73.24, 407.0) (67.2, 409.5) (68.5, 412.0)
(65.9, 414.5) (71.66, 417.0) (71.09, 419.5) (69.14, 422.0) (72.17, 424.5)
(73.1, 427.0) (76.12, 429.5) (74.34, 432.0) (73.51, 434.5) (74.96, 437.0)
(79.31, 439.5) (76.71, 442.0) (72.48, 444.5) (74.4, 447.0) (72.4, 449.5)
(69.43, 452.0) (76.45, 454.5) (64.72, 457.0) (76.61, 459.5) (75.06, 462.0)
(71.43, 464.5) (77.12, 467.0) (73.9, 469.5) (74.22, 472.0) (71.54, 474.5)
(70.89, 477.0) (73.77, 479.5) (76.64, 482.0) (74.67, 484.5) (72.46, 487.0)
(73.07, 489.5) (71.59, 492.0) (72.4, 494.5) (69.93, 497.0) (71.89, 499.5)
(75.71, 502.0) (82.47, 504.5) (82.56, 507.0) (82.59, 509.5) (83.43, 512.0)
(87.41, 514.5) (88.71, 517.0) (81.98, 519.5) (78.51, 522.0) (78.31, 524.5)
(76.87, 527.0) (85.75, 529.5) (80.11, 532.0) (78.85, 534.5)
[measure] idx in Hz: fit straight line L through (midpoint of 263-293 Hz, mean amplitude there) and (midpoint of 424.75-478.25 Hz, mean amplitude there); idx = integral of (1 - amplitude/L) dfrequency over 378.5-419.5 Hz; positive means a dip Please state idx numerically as 3.23 Hz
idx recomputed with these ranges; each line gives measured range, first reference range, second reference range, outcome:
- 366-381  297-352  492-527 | 1.1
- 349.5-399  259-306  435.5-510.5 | 2.7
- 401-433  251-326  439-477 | 1.2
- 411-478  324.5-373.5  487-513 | 1.8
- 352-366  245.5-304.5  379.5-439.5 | -0.3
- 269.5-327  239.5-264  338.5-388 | -3.8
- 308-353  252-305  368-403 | -2.2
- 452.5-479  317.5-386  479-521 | 1.1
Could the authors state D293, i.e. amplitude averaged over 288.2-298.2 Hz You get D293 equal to 70.4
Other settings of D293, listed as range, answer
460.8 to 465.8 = 73.3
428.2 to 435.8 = 74.6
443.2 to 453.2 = 72.2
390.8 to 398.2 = 67.9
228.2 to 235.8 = 72.5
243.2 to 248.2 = 66.6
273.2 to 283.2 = 76.4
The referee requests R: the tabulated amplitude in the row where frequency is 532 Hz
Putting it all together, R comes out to 80.11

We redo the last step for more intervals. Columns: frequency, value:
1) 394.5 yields 71.35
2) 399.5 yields 66.63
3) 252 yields 70.32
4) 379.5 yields 64.48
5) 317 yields 72.3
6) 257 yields 67.54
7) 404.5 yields 65.4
